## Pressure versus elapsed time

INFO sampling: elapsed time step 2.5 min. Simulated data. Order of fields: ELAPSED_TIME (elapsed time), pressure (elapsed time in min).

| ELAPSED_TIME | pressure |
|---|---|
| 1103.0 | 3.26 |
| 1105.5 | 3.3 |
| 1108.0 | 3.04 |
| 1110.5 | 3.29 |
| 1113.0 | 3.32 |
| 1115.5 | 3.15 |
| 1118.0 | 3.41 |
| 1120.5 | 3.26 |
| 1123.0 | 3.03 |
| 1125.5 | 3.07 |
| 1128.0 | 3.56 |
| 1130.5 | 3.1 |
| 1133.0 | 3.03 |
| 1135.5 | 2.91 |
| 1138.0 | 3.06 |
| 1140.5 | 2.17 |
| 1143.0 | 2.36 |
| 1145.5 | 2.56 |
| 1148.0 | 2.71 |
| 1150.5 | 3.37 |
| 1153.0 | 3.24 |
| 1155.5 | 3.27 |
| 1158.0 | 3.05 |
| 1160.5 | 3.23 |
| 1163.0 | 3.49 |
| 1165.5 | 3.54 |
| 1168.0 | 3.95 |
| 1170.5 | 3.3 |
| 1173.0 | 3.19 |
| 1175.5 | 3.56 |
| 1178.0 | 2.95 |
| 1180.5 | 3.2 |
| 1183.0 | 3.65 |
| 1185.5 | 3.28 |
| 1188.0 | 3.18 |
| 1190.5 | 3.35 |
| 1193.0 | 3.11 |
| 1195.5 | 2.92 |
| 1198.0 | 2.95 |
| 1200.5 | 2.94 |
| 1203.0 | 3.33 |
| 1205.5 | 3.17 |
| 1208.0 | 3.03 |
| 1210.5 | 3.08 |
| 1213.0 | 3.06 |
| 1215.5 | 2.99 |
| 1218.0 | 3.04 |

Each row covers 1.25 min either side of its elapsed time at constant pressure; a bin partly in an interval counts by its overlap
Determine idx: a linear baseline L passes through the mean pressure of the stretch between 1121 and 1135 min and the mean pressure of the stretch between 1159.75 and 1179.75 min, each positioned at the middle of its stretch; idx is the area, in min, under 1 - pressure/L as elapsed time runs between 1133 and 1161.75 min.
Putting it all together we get 3.2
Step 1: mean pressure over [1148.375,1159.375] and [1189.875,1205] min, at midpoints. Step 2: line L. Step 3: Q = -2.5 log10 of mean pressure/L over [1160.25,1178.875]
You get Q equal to -0.09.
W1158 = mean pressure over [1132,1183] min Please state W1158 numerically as 3.12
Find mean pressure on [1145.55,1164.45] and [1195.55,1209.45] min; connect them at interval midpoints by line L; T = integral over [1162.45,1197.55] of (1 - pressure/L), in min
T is -2.4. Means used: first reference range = 3.16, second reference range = 3.07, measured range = 3.32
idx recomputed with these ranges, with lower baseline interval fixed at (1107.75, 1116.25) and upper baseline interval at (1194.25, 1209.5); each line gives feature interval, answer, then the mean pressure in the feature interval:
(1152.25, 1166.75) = -0.79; 3.31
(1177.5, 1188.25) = -0.65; 3.28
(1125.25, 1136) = 0.11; 3.16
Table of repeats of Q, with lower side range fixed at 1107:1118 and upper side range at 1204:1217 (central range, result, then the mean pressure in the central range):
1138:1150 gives 0.230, 2.57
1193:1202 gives 0.043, 2.97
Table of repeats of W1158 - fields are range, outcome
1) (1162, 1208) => 3.27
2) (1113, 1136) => 3.19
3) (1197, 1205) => 3.09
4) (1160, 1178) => 3.44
